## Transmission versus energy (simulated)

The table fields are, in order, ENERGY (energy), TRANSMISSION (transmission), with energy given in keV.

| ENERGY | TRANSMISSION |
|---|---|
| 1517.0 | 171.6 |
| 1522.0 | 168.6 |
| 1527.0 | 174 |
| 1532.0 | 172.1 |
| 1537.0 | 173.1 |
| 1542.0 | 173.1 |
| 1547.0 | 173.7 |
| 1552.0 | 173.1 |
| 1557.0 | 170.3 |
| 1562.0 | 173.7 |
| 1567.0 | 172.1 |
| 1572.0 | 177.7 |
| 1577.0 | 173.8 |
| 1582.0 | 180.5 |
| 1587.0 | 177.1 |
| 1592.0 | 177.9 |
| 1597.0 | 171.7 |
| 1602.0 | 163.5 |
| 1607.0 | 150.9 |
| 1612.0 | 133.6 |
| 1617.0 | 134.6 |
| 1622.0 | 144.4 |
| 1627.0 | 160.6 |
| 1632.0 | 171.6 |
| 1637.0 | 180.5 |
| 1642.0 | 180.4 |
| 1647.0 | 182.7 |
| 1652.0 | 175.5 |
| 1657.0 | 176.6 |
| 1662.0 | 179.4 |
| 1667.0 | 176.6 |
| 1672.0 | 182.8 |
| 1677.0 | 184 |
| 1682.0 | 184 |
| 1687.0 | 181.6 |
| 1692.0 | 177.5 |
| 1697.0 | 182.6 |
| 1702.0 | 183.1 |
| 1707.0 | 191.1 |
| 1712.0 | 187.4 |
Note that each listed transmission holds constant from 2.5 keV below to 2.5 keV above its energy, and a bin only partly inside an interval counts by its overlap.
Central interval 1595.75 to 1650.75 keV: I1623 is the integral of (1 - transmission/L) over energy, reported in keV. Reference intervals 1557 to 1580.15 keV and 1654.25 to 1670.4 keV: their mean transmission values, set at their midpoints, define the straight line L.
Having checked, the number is 4.6 keV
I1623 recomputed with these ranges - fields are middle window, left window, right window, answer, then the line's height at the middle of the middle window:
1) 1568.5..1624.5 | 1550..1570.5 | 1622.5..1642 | 2.79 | 171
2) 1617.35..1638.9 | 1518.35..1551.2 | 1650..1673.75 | 1.92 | 177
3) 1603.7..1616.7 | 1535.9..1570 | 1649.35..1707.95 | 2.52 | 177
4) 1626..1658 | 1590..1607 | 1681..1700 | -0.34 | 174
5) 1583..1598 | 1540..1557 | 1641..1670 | -0.12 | 175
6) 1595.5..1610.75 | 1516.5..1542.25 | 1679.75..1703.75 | 1.50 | 176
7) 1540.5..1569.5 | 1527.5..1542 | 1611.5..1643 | -0.50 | 170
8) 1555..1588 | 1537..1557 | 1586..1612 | -1.21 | 169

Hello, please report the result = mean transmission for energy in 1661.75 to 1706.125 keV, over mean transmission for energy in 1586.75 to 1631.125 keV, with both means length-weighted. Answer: 1.2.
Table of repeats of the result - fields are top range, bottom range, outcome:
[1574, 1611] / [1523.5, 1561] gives 0.98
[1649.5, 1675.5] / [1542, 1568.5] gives 1.03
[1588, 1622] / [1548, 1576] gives 0.90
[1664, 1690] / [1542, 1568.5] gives 1.05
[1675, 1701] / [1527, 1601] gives 1.05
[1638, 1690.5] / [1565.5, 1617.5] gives 1.09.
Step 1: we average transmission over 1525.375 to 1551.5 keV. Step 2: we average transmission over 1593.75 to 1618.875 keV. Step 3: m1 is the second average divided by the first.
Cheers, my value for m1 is 0.88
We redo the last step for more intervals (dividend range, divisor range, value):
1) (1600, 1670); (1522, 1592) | 0.95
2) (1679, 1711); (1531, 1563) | 1.06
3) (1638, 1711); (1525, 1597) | 1.04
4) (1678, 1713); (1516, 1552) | 1.07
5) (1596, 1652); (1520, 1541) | 0.94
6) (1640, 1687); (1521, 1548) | 1.04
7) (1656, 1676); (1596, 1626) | 1.20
